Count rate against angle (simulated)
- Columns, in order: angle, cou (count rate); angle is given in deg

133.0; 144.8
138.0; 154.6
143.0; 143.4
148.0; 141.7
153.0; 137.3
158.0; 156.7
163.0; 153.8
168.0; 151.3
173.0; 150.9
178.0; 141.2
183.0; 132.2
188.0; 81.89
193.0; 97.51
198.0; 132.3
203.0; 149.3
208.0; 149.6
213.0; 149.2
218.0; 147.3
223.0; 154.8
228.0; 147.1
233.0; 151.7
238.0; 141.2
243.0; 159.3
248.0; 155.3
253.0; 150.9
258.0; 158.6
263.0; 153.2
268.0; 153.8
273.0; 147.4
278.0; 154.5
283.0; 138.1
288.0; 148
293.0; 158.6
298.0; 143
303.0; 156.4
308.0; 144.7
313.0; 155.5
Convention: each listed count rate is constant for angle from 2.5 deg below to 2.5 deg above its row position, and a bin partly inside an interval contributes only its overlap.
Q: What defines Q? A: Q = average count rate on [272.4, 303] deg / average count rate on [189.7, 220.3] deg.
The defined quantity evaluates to 1.1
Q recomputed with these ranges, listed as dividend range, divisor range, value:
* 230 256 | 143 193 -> 1.11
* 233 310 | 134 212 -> 1.09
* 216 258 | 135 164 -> 1.03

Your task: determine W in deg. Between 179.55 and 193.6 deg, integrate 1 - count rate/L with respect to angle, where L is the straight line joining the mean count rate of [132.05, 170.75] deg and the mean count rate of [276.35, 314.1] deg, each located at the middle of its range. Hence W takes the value 3.90 deg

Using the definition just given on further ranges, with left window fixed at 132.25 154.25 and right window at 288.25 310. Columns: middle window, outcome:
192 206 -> 1.6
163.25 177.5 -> -0.4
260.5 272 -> -0.3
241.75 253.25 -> -0.5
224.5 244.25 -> -0.2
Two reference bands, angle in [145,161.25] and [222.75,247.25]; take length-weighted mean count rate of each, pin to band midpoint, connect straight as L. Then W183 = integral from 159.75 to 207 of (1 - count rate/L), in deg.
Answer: 4.6 deg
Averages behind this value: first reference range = 146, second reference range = 151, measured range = 133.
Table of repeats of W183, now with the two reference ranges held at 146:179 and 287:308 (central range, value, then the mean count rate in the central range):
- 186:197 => 3.90 deg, 95.9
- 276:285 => 0.25 deg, 146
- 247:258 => -0.30 deg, 154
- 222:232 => -0.07 deg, 150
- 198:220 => 0.29 deg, 147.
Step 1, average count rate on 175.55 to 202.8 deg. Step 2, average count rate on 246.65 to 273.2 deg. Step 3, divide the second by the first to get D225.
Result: 1.28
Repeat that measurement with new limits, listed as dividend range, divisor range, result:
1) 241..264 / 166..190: 1.18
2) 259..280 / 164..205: 1.17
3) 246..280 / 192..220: 1.10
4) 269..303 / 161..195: 1.15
